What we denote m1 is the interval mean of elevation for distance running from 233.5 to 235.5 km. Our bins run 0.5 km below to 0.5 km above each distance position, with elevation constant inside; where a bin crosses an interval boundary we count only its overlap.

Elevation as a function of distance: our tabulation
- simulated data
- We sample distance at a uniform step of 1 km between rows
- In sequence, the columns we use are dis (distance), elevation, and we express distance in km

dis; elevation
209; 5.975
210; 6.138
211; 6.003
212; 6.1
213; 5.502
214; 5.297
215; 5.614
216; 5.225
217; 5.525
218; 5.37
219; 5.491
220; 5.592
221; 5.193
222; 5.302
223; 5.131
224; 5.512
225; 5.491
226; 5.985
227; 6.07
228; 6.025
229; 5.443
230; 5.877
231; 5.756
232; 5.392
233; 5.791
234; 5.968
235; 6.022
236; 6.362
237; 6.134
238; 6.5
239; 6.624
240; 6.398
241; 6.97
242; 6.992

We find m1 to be 6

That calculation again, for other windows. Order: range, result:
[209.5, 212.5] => 6.08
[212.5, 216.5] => 5.41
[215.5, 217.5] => 5.38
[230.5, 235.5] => 5.79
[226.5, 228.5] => 6.05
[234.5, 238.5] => 6.25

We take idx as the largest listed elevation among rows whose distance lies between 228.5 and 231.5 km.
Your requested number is 5.877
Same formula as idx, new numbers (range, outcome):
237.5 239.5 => 6.624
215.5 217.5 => 5.525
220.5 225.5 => 5.512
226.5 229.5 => 6.07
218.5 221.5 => 5.592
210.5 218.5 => 6.1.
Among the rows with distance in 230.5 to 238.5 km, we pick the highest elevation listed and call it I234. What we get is 6.5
